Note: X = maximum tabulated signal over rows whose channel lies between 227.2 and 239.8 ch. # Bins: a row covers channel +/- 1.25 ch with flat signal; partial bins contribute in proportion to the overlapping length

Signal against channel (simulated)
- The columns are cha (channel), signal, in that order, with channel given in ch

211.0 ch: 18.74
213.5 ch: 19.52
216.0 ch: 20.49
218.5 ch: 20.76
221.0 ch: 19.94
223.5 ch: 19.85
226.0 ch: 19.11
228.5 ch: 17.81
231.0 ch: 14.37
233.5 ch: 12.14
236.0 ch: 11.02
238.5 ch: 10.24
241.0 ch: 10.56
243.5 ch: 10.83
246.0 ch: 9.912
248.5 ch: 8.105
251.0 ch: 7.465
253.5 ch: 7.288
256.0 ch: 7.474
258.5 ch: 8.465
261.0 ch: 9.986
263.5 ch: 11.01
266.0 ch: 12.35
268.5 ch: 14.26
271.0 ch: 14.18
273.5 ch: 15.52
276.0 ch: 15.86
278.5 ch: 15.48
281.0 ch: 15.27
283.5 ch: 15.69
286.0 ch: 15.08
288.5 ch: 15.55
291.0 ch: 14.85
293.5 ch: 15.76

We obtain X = 17.81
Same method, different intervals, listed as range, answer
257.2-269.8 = 14.26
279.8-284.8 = 15.69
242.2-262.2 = 10.83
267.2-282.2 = 15.86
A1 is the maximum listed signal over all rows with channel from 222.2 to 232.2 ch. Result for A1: 19.85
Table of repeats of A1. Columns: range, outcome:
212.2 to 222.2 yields 20.76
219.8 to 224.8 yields 19.94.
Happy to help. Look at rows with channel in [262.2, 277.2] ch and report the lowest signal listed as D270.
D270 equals 11.01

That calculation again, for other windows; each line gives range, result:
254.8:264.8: 7.474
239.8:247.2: 9.912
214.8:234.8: 12.14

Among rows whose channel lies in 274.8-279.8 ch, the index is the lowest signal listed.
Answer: 15.48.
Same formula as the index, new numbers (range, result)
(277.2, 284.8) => 15.27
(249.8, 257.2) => 7.288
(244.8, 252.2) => 7.465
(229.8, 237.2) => 11.02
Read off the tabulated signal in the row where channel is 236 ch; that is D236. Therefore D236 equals 11.02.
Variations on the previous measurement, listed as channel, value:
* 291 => 14.85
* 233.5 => 12.14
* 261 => 9.986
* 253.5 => 7.288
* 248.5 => 8.105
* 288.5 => 15.55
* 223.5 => 19.85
